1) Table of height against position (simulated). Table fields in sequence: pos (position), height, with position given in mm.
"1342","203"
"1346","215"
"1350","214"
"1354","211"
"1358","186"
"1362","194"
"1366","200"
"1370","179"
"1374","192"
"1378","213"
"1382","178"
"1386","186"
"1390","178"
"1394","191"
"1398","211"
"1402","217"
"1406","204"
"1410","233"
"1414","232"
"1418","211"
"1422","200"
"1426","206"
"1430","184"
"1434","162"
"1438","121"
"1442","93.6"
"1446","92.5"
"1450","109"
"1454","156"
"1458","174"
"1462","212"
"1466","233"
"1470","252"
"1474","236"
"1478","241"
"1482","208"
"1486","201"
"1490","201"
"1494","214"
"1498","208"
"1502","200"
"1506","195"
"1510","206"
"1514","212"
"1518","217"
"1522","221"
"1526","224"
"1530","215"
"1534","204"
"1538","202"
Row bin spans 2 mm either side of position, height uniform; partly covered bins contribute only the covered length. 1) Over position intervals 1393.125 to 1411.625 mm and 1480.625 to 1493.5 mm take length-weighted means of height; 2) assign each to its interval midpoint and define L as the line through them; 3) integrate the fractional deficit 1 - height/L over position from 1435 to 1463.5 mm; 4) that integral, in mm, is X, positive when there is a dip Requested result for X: 9.8 mm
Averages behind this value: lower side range 212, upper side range 204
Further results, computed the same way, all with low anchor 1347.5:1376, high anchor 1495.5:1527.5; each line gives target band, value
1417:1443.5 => 4.5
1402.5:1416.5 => -1.4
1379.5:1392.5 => 1.1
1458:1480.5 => -2.4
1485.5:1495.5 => 0.1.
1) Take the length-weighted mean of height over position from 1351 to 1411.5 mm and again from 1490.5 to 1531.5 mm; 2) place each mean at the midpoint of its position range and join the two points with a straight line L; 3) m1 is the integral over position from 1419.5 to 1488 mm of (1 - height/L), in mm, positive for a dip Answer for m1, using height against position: 8.0 mm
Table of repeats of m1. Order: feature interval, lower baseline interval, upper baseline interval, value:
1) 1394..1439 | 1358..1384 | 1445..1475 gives -2.7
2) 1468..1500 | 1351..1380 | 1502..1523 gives -2.1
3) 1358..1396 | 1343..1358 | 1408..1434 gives 3.4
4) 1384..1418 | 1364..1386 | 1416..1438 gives -3.2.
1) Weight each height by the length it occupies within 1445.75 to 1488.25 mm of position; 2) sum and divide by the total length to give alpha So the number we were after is 196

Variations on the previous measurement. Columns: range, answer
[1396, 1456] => 175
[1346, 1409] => 198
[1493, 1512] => 204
